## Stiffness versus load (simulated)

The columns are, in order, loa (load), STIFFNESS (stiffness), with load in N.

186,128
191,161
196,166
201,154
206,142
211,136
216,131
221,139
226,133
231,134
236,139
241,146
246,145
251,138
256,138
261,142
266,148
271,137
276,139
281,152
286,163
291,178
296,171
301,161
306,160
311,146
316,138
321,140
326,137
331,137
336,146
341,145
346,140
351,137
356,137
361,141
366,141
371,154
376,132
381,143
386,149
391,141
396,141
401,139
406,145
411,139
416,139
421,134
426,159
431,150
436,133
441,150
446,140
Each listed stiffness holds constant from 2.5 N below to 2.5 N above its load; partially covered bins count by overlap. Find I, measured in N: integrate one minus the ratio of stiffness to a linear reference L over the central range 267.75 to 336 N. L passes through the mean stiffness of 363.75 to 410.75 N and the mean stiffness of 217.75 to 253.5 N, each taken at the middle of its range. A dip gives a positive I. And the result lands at -4.8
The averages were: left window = 139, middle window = 150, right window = 143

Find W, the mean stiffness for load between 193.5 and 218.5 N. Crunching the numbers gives 146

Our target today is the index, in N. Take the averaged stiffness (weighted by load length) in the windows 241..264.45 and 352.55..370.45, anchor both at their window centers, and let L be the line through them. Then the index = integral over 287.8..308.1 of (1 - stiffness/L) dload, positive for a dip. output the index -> -3.7 N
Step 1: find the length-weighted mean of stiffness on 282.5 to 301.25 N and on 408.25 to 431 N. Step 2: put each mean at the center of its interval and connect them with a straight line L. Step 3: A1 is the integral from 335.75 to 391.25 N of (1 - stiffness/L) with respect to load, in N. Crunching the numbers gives 4.4 N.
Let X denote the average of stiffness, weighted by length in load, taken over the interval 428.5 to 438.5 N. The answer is 142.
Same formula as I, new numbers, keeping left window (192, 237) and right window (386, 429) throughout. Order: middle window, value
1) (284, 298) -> -2.8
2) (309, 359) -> 0.8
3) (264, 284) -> -0.3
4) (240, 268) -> 0.0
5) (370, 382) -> 0.1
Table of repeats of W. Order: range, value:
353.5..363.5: 139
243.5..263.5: 141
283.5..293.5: 170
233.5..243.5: 142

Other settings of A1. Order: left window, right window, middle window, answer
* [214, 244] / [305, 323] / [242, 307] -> -4.54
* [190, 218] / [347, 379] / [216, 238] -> 1.69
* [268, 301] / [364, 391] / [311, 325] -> 1.11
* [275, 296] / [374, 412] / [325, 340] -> 1.13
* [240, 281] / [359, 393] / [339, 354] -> 0.25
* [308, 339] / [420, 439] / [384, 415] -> 0.38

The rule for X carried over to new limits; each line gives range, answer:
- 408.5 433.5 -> 144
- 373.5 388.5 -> 141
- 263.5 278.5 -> 141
